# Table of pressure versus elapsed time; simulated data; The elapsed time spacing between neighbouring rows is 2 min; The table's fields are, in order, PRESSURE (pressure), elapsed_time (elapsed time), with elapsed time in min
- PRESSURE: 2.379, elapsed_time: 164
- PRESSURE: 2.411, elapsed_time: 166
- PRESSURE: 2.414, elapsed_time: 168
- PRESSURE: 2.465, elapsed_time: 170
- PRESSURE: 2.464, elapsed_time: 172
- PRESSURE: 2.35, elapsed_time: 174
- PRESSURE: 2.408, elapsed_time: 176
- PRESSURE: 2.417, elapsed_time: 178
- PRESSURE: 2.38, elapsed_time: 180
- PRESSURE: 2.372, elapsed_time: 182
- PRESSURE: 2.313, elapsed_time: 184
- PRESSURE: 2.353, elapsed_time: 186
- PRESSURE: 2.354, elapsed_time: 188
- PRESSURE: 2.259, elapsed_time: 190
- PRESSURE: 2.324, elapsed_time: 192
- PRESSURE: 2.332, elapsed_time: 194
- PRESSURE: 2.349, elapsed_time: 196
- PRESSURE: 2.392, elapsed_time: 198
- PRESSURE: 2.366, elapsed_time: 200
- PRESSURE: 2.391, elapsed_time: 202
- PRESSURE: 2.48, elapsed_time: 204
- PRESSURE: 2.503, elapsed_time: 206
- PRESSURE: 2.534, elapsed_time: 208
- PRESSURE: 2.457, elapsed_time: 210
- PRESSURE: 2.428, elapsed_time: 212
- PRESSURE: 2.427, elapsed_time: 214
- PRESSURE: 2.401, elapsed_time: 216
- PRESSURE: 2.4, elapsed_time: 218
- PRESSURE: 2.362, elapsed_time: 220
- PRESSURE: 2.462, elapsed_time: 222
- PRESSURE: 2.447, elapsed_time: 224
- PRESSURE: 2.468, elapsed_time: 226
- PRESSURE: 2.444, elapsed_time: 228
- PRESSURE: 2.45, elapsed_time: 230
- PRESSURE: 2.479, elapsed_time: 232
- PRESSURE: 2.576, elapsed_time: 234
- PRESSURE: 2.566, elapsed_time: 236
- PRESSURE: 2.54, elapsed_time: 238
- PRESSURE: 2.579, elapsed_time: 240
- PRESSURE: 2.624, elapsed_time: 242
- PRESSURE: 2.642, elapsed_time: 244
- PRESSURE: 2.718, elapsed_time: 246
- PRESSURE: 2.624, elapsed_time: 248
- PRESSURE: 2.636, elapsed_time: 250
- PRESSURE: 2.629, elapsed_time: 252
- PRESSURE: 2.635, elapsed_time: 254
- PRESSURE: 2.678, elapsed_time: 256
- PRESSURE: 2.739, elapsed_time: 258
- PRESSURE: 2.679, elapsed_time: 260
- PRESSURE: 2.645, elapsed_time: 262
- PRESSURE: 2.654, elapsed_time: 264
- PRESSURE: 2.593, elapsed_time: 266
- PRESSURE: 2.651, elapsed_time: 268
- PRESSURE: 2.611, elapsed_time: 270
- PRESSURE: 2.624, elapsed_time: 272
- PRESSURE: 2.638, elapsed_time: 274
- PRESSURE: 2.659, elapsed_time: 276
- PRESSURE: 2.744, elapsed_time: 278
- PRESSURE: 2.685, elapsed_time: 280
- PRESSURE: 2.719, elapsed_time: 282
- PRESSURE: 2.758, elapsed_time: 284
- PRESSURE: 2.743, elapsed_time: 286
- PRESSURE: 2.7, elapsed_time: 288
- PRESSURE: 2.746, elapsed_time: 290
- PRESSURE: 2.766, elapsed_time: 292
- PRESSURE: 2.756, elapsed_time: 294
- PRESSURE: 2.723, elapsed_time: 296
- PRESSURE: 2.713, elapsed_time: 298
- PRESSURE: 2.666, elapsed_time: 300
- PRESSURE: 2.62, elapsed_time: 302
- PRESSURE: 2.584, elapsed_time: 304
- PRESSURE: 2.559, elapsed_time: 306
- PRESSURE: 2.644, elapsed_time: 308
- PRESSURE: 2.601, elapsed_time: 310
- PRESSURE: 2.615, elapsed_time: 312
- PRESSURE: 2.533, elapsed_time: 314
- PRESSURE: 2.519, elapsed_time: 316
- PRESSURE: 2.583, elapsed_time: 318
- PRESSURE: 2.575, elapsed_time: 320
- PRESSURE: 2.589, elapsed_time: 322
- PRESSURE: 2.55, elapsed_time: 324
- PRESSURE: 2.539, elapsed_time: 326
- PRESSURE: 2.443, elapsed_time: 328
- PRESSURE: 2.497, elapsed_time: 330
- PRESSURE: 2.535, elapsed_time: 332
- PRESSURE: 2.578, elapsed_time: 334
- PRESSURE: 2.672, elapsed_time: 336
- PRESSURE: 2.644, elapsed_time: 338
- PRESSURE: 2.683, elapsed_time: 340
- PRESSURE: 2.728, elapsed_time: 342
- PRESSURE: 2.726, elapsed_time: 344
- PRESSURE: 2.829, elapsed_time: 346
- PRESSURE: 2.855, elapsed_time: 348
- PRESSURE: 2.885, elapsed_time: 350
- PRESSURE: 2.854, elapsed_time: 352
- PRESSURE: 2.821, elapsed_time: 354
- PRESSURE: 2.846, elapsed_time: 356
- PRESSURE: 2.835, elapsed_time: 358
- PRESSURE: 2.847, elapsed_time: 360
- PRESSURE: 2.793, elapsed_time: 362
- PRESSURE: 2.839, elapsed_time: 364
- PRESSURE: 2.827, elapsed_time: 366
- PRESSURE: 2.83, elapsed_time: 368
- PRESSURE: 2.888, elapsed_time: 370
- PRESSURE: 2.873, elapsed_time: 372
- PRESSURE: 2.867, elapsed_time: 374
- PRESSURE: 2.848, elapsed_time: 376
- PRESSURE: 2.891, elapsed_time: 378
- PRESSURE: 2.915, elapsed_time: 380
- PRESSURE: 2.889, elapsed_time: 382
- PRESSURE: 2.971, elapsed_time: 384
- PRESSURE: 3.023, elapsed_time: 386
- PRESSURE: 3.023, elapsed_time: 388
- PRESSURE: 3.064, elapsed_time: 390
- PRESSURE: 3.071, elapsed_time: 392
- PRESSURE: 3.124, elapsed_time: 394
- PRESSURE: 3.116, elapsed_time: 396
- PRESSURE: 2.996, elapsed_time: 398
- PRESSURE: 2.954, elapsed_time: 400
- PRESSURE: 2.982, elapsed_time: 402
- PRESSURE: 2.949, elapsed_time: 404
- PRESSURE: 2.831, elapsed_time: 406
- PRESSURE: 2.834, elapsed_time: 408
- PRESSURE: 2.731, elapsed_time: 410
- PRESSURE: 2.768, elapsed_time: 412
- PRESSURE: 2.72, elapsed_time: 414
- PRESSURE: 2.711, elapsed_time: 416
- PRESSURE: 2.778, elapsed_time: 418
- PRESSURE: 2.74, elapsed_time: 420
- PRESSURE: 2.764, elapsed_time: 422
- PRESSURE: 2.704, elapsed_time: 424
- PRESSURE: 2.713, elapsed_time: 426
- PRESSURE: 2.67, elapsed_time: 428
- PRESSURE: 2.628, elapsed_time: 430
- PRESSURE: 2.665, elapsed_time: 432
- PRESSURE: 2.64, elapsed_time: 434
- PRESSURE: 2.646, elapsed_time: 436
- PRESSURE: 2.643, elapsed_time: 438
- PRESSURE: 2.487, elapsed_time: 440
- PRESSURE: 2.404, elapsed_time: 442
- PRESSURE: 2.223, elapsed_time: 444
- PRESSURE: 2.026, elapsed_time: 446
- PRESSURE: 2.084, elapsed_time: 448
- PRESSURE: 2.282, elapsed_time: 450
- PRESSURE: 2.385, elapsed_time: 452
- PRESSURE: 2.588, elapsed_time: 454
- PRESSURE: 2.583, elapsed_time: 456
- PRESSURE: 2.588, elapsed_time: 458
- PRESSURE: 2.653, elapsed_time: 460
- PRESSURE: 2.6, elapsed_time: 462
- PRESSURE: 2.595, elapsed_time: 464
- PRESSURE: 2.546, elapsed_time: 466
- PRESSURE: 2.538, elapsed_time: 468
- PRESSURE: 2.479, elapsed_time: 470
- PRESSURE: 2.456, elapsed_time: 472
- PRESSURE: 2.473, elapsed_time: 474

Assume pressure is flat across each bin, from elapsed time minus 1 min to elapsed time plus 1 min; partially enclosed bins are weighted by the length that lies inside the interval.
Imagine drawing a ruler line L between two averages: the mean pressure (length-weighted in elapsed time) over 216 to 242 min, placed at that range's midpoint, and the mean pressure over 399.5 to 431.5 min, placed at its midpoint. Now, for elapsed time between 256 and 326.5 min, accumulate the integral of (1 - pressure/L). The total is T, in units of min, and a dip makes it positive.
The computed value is -1.9 min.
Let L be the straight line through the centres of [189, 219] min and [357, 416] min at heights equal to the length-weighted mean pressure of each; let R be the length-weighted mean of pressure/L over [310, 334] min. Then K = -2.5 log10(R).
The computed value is 0.07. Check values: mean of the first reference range 2.4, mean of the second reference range 2.9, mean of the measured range 2.55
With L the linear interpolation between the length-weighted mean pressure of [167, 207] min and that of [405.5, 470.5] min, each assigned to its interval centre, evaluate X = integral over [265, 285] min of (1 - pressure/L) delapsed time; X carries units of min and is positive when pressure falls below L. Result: -1.75 min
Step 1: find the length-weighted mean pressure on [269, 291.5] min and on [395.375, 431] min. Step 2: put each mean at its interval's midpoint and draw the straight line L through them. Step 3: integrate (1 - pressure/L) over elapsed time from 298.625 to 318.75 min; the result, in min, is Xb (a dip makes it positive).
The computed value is 0.9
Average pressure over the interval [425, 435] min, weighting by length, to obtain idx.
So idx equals 2.66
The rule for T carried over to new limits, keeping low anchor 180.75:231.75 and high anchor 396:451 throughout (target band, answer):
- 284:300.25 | -1.5 min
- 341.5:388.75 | -5.0 min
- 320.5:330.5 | 0.1 min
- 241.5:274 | -2.4 min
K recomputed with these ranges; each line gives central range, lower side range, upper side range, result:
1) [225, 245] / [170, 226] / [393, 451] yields -0.04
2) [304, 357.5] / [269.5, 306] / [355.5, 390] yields 0.06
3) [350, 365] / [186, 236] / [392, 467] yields -0.10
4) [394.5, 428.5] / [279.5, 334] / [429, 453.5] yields -0.15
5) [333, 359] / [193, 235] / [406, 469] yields -0.10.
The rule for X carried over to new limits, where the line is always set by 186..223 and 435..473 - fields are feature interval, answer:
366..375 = -1.5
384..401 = -4.1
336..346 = -1.1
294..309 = -1.4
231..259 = -2.4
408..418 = -1.2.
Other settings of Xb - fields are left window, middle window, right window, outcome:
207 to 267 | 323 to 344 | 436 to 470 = -0.71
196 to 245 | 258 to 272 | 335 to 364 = -0.34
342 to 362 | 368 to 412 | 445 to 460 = -4.66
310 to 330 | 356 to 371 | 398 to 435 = -1.06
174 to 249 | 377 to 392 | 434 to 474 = -3.12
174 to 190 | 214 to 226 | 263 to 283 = 0.32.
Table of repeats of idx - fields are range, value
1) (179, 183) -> 2.38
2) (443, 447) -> 2.12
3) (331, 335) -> 2.56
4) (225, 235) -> 2.48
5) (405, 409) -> 2.83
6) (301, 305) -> 2.6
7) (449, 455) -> 2.42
